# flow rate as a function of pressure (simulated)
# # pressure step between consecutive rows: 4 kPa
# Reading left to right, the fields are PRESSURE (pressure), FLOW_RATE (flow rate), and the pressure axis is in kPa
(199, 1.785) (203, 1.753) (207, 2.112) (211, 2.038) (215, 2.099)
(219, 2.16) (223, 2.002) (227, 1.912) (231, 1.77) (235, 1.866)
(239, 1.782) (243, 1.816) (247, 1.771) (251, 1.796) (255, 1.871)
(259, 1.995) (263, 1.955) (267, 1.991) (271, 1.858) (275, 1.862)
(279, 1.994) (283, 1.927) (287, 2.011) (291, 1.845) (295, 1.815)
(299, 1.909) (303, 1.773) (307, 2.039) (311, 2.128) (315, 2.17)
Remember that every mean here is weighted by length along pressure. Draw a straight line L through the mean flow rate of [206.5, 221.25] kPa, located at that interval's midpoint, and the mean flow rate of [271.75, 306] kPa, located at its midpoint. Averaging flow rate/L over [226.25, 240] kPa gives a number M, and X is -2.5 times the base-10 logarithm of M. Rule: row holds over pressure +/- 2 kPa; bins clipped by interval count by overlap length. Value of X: 0.12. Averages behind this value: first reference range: 2.1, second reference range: 1.9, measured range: 1.83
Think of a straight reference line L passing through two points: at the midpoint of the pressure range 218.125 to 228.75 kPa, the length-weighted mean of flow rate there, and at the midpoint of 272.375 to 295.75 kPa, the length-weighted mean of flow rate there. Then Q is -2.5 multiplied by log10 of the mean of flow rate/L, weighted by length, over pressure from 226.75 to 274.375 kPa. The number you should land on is 0.06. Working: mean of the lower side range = 2.01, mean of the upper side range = 1.91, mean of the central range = 1.86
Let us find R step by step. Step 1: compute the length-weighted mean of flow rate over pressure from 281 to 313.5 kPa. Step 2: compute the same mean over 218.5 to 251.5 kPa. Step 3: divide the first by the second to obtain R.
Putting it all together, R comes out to 1.0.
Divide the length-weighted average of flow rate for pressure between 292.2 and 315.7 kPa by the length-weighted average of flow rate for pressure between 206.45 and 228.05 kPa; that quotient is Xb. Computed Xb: 0.95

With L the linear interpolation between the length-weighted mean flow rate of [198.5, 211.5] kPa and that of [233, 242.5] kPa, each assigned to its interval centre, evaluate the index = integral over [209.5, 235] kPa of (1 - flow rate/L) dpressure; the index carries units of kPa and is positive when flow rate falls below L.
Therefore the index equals -1.55 kPa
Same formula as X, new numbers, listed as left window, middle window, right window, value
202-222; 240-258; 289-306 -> 0.08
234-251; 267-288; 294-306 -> -0.06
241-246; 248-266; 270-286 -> -0.03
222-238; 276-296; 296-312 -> 0.00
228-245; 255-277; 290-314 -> -0.03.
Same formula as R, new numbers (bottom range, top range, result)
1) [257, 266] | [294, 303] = 0.93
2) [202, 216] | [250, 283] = 0.95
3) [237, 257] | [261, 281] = 1.07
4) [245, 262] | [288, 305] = 0.99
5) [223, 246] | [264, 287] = 1.05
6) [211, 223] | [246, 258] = 0.87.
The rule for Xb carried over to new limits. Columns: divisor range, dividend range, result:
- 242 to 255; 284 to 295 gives 1.06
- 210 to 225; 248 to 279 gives 0.92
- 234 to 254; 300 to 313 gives 1.09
